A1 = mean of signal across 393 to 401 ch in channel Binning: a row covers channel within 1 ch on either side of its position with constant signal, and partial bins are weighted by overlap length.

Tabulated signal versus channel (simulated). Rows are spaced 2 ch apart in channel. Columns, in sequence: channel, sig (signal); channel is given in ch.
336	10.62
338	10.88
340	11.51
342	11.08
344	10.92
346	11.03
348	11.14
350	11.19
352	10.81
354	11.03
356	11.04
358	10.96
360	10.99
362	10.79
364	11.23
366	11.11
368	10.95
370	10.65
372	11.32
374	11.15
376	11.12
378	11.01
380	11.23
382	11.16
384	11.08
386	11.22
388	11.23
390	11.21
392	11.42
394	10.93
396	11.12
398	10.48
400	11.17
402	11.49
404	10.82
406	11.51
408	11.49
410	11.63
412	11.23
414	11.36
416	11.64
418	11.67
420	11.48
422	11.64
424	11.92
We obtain 10.9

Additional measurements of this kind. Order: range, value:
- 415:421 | 11.6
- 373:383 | 11.1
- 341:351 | 11.1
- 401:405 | 11.2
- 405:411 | 11.5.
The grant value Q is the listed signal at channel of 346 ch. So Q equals 11.03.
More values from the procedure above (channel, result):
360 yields 10.99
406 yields 11.51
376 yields 11.12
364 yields 11.23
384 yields 11.08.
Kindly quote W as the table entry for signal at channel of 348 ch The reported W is 11.14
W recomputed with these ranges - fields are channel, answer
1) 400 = 11.17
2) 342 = 11.08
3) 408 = 11.49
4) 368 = 10.95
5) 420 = 11.48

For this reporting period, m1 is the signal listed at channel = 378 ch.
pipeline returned 11.01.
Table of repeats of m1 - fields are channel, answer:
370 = 10.65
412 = 11.23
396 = 11.12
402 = 11.49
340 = 11.51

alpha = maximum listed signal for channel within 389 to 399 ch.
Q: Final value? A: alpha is 11.42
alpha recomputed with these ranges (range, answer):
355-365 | 11.23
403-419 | 11.67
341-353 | 11.19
